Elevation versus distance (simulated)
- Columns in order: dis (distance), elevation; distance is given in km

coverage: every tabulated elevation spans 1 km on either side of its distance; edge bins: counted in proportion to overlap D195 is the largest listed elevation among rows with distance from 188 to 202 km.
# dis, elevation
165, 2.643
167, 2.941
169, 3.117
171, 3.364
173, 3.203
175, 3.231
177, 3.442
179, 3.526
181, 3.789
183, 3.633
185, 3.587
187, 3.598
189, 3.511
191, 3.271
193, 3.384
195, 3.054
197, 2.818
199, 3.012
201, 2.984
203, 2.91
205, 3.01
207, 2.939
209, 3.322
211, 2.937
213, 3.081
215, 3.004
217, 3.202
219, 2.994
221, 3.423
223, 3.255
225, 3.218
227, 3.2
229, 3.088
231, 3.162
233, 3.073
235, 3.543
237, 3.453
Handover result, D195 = 3.511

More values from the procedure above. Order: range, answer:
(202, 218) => 3.322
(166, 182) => 3.789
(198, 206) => 3.012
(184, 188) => 3.598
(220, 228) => 3.423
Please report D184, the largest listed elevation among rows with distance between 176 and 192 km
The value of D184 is 3.789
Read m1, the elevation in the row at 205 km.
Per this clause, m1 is 3.01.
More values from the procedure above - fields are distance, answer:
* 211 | 2.937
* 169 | 3.117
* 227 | 3.2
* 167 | 2.941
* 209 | 3.322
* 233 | 3.073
